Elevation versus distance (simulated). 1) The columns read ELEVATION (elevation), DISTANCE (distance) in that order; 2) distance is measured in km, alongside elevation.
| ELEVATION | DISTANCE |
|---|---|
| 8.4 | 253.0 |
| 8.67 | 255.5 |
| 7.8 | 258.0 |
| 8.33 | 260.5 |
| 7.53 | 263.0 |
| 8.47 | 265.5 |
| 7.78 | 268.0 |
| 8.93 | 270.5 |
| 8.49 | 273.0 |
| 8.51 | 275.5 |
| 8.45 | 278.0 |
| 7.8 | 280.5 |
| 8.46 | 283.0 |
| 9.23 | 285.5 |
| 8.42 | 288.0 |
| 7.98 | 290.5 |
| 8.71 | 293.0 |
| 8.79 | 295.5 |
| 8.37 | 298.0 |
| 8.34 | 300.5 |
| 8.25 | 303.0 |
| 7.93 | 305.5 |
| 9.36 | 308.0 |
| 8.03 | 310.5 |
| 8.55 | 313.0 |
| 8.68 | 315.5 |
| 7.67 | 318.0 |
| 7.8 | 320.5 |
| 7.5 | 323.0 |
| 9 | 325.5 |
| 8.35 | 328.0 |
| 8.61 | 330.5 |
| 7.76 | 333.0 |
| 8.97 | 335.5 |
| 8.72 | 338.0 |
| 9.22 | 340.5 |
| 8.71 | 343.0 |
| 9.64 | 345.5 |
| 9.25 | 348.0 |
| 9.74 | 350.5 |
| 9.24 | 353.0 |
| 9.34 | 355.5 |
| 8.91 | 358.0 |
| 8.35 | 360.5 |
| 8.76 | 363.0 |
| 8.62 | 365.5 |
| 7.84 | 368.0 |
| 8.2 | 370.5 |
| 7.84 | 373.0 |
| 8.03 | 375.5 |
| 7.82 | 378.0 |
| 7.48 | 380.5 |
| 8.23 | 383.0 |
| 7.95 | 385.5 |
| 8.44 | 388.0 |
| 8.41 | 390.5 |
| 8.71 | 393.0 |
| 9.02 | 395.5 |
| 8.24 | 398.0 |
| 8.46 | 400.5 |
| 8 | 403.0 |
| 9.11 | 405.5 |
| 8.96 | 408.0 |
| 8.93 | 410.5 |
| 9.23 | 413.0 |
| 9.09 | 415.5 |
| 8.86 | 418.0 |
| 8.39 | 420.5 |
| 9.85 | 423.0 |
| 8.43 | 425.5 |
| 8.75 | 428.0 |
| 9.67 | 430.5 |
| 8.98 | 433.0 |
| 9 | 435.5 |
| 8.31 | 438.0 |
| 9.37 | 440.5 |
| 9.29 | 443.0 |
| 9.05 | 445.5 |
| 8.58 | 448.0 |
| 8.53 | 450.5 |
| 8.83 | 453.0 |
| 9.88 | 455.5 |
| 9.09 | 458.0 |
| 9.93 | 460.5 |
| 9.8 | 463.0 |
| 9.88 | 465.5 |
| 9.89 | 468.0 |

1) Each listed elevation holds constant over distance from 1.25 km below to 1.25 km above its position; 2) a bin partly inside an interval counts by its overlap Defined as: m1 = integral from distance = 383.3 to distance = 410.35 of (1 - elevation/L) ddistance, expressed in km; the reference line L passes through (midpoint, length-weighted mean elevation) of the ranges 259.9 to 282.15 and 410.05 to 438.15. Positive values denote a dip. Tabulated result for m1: 0.97 km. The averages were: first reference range 8.26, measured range 8.54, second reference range 8.98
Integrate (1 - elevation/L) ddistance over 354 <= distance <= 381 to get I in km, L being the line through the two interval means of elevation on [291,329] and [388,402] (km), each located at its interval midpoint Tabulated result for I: 0.5 km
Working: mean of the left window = 8.35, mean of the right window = 8.55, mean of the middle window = 8.32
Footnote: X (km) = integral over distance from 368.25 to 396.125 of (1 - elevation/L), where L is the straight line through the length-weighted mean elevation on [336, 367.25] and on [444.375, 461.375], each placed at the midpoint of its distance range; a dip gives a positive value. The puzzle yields 2.7 km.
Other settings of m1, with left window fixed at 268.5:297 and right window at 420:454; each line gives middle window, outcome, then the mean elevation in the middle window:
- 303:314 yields 0.2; 8.44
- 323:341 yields 0.2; 8.56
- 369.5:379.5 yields 0.9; 7.95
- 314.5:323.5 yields 0.7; 7.93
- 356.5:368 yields 0.2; 8.59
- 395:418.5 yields 0.2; 8.78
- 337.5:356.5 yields -1.2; 9.25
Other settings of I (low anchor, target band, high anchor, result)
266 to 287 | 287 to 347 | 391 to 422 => 0.5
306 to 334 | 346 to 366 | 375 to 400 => -1.9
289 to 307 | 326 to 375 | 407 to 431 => -0.6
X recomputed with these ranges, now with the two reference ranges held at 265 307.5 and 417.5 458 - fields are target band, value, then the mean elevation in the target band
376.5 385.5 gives 0.9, 7.86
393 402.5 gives 0.3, 8.55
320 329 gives 0.4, 8.19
